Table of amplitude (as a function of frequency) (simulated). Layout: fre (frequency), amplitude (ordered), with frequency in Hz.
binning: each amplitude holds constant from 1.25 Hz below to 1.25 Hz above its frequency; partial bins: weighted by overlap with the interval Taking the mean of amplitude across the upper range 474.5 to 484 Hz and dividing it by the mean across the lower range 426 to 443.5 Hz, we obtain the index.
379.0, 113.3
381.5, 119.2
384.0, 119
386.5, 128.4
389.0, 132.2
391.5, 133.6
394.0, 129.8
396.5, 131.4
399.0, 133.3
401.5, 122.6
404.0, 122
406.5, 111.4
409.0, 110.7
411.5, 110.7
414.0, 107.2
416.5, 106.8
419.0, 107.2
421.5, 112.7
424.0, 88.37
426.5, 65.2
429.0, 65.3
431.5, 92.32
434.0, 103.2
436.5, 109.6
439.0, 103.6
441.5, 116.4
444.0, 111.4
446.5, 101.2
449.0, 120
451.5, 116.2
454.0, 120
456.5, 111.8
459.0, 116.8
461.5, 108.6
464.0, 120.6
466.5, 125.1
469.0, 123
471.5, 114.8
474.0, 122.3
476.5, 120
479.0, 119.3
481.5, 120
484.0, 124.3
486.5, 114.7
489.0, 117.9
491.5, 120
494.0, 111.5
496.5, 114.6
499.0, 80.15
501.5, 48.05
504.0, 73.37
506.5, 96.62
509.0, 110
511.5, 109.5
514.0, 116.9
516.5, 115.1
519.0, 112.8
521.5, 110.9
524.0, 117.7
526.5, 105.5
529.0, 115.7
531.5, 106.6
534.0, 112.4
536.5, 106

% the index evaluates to 1.26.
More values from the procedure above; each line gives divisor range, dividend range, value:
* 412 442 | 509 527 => 1.15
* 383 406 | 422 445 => 0.75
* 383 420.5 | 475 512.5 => 0.88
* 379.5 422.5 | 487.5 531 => 0.87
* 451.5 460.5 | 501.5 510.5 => 0.75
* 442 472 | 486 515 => 0.87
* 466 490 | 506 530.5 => 0.93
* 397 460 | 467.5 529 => 1.02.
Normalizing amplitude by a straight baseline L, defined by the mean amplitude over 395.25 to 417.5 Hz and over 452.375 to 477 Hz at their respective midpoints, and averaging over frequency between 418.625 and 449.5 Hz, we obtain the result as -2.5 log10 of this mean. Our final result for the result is 0.19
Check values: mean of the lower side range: 117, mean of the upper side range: 118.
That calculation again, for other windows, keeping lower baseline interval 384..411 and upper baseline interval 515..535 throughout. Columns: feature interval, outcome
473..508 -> 0.10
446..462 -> 0.05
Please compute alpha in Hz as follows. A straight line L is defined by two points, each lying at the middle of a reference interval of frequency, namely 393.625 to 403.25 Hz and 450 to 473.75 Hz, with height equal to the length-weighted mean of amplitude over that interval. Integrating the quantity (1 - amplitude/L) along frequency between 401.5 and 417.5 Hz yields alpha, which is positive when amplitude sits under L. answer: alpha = 1.8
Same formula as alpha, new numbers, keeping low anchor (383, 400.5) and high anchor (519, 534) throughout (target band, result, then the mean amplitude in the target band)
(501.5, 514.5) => 2.13 Hz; 95.3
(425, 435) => 3.48 Hz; 81.1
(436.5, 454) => 1.50 Hz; 112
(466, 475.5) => -0.15 Hz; 121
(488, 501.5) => 1.50 Hz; 103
